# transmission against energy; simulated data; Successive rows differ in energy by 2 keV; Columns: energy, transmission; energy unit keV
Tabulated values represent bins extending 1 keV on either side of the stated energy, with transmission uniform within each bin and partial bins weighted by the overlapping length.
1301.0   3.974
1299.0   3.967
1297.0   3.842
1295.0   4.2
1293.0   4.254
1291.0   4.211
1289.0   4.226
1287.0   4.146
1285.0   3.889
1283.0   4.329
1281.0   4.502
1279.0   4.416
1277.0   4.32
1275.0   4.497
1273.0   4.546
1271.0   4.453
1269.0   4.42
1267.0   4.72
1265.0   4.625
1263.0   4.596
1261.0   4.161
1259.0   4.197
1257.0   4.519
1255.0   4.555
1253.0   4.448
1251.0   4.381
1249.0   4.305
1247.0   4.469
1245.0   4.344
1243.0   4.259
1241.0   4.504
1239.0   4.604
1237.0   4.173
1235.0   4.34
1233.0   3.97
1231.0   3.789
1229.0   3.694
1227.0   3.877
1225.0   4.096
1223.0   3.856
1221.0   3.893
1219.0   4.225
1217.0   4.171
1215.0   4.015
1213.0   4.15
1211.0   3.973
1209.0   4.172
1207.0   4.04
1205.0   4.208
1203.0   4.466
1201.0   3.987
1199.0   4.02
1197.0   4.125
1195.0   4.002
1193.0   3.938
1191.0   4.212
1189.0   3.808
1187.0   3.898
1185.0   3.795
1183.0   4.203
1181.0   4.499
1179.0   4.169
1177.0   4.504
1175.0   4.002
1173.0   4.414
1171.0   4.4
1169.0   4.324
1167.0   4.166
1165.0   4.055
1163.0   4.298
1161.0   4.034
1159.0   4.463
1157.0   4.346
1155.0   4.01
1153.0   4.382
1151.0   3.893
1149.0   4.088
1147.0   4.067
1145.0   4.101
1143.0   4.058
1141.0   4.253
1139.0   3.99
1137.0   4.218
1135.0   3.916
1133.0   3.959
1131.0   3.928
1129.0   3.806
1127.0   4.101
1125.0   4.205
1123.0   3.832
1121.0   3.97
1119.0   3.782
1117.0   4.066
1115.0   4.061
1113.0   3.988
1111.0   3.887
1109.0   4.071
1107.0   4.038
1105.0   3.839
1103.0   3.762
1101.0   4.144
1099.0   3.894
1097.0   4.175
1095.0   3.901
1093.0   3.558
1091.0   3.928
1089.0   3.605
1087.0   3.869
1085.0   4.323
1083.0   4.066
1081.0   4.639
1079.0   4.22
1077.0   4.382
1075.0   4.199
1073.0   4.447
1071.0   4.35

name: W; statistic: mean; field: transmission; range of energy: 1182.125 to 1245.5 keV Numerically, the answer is 4.09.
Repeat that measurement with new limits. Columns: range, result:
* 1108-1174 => 4.09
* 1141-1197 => 4.15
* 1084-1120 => 3.94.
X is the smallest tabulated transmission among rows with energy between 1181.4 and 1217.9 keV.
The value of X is 3.795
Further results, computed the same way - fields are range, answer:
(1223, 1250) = 3.694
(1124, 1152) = 3.806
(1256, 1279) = 4.161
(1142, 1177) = 3.893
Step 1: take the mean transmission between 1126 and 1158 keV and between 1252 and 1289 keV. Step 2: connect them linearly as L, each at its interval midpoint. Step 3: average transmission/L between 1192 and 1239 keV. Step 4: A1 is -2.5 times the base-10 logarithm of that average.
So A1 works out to 0.05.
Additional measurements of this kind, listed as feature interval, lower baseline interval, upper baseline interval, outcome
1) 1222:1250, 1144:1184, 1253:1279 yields 0.059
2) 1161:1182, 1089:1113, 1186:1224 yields -0.067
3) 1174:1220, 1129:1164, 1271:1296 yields 0.018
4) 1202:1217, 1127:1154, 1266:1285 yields 0.026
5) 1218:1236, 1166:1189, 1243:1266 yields 0.095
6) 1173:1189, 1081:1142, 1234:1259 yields 0.013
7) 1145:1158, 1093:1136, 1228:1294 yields -0.020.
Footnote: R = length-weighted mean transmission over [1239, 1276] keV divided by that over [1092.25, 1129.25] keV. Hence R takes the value 1.12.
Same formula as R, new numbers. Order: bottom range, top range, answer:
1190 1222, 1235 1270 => 1.08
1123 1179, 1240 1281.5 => 1.07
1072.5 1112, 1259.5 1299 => 1.07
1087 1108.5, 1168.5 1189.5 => 1.08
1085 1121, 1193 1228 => 1.04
